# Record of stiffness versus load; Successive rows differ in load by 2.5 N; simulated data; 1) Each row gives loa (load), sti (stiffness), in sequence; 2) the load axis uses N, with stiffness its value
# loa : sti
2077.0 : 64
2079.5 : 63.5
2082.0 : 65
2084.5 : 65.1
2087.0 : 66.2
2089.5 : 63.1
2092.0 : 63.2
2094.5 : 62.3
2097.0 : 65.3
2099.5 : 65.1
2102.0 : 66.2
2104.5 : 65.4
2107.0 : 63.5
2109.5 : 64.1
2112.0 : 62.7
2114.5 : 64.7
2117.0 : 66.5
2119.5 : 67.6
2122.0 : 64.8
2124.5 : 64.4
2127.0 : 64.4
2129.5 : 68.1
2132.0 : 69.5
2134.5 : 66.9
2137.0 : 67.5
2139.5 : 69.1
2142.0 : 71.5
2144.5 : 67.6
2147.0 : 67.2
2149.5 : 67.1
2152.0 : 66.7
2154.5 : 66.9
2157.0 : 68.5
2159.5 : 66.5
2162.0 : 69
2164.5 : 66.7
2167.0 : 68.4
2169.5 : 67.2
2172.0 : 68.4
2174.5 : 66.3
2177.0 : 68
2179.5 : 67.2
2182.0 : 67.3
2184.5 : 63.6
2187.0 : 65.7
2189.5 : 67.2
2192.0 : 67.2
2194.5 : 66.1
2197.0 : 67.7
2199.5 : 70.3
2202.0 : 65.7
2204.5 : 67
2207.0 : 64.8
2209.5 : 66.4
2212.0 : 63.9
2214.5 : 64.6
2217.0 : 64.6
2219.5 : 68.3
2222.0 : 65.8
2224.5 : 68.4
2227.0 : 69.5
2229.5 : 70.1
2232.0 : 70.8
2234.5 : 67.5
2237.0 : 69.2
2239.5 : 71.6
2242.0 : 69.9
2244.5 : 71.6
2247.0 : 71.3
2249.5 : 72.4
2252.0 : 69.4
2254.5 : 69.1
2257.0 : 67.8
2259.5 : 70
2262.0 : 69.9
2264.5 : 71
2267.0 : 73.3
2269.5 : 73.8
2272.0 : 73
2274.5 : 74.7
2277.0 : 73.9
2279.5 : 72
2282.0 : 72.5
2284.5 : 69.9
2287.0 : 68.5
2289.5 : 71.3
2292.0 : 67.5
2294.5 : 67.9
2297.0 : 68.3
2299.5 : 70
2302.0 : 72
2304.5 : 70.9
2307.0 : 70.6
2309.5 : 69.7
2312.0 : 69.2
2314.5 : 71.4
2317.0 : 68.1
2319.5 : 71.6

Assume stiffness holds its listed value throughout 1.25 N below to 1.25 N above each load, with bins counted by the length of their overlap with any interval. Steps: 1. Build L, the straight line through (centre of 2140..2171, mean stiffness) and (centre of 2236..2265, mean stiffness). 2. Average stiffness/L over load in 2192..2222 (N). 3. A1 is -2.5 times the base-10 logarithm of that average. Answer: 0.045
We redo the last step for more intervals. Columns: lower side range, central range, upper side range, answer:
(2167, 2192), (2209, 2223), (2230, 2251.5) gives 0.056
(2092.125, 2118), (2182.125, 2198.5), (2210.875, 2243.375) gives 0.010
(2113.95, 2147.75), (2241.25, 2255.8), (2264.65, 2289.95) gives 0.010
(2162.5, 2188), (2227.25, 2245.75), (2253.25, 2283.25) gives 0.001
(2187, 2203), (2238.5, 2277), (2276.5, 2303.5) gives -0.032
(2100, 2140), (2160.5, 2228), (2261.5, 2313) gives 0.021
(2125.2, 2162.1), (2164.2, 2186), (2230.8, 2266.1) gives 0.023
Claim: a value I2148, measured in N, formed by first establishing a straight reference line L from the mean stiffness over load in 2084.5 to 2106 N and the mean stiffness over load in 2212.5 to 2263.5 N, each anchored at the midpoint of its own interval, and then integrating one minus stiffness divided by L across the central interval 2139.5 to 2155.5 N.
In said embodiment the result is -0.42 N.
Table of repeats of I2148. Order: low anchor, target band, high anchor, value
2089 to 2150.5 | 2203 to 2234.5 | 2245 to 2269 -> 1.0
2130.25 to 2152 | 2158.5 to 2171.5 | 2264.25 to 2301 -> 0.2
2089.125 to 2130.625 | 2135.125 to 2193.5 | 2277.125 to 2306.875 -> -0.9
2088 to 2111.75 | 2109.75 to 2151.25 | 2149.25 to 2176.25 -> -0.6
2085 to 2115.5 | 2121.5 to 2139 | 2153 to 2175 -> -0.2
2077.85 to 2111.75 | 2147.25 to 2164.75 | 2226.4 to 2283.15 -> -0.1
